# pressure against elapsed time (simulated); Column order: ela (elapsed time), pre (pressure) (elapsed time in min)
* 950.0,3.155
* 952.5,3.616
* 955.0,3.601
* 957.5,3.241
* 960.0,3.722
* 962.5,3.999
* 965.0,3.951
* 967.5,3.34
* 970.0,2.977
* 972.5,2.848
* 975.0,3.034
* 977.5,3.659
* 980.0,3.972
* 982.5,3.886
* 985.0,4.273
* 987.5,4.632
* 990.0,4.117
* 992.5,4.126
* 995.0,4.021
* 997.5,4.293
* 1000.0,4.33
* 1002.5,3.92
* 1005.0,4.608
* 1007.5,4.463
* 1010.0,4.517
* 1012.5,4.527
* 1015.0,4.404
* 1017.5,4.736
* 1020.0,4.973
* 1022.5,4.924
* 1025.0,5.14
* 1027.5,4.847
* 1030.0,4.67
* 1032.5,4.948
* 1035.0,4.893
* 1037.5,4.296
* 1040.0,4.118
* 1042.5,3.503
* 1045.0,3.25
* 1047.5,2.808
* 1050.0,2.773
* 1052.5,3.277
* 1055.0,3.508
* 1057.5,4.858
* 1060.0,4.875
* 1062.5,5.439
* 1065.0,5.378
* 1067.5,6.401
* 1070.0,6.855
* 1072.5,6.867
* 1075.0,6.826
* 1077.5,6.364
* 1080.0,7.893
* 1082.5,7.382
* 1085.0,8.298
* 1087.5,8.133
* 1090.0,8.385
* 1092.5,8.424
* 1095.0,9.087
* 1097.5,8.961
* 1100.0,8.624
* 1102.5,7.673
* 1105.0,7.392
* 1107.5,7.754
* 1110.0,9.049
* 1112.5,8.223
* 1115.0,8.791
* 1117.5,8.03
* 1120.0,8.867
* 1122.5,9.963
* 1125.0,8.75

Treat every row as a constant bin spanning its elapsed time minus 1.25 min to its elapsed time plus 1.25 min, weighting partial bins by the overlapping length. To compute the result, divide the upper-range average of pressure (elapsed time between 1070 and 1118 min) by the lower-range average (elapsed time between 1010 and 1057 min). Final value 1.9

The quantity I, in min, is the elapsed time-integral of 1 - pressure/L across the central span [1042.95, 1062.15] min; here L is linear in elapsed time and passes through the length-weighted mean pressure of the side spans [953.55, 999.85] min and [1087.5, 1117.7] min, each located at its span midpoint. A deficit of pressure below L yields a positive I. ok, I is 8.39 min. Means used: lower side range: 3.77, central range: 3.7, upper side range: 8.37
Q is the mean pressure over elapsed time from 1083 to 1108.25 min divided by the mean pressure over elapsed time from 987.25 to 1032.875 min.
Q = 1.82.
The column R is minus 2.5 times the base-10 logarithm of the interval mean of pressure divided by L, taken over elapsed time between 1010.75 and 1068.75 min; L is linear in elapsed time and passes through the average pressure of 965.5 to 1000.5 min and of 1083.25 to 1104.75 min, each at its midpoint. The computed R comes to 0.33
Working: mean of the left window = 3.81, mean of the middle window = 4.46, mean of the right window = 8.37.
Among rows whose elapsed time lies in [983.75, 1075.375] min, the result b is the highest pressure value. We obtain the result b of 6.867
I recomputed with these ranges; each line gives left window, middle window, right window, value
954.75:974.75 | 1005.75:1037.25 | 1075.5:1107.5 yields 4.2 min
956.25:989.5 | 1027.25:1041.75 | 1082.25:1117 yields 3.3 min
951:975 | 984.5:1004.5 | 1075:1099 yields 1.6 min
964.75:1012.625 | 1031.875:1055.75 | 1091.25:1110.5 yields 9.2 min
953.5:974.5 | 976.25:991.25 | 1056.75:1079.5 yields -0.5 min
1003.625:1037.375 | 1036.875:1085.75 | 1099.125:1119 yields 9.2 min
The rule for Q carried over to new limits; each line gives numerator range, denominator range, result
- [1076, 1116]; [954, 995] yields 2.19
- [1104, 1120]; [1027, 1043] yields 1.84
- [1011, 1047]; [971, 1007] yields 1.12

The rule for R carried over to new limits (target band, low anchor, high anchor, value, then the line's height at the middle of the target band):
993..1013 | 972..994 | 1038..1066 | -0.110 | 3.9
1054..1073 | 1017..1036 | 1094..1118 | 0.190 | 6.51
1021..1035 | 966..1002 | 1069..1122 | 0.120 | 5.48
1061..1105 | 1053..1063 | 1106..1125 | -0.182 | 6.31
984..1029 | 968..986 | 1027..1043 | -0.124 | 4.01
